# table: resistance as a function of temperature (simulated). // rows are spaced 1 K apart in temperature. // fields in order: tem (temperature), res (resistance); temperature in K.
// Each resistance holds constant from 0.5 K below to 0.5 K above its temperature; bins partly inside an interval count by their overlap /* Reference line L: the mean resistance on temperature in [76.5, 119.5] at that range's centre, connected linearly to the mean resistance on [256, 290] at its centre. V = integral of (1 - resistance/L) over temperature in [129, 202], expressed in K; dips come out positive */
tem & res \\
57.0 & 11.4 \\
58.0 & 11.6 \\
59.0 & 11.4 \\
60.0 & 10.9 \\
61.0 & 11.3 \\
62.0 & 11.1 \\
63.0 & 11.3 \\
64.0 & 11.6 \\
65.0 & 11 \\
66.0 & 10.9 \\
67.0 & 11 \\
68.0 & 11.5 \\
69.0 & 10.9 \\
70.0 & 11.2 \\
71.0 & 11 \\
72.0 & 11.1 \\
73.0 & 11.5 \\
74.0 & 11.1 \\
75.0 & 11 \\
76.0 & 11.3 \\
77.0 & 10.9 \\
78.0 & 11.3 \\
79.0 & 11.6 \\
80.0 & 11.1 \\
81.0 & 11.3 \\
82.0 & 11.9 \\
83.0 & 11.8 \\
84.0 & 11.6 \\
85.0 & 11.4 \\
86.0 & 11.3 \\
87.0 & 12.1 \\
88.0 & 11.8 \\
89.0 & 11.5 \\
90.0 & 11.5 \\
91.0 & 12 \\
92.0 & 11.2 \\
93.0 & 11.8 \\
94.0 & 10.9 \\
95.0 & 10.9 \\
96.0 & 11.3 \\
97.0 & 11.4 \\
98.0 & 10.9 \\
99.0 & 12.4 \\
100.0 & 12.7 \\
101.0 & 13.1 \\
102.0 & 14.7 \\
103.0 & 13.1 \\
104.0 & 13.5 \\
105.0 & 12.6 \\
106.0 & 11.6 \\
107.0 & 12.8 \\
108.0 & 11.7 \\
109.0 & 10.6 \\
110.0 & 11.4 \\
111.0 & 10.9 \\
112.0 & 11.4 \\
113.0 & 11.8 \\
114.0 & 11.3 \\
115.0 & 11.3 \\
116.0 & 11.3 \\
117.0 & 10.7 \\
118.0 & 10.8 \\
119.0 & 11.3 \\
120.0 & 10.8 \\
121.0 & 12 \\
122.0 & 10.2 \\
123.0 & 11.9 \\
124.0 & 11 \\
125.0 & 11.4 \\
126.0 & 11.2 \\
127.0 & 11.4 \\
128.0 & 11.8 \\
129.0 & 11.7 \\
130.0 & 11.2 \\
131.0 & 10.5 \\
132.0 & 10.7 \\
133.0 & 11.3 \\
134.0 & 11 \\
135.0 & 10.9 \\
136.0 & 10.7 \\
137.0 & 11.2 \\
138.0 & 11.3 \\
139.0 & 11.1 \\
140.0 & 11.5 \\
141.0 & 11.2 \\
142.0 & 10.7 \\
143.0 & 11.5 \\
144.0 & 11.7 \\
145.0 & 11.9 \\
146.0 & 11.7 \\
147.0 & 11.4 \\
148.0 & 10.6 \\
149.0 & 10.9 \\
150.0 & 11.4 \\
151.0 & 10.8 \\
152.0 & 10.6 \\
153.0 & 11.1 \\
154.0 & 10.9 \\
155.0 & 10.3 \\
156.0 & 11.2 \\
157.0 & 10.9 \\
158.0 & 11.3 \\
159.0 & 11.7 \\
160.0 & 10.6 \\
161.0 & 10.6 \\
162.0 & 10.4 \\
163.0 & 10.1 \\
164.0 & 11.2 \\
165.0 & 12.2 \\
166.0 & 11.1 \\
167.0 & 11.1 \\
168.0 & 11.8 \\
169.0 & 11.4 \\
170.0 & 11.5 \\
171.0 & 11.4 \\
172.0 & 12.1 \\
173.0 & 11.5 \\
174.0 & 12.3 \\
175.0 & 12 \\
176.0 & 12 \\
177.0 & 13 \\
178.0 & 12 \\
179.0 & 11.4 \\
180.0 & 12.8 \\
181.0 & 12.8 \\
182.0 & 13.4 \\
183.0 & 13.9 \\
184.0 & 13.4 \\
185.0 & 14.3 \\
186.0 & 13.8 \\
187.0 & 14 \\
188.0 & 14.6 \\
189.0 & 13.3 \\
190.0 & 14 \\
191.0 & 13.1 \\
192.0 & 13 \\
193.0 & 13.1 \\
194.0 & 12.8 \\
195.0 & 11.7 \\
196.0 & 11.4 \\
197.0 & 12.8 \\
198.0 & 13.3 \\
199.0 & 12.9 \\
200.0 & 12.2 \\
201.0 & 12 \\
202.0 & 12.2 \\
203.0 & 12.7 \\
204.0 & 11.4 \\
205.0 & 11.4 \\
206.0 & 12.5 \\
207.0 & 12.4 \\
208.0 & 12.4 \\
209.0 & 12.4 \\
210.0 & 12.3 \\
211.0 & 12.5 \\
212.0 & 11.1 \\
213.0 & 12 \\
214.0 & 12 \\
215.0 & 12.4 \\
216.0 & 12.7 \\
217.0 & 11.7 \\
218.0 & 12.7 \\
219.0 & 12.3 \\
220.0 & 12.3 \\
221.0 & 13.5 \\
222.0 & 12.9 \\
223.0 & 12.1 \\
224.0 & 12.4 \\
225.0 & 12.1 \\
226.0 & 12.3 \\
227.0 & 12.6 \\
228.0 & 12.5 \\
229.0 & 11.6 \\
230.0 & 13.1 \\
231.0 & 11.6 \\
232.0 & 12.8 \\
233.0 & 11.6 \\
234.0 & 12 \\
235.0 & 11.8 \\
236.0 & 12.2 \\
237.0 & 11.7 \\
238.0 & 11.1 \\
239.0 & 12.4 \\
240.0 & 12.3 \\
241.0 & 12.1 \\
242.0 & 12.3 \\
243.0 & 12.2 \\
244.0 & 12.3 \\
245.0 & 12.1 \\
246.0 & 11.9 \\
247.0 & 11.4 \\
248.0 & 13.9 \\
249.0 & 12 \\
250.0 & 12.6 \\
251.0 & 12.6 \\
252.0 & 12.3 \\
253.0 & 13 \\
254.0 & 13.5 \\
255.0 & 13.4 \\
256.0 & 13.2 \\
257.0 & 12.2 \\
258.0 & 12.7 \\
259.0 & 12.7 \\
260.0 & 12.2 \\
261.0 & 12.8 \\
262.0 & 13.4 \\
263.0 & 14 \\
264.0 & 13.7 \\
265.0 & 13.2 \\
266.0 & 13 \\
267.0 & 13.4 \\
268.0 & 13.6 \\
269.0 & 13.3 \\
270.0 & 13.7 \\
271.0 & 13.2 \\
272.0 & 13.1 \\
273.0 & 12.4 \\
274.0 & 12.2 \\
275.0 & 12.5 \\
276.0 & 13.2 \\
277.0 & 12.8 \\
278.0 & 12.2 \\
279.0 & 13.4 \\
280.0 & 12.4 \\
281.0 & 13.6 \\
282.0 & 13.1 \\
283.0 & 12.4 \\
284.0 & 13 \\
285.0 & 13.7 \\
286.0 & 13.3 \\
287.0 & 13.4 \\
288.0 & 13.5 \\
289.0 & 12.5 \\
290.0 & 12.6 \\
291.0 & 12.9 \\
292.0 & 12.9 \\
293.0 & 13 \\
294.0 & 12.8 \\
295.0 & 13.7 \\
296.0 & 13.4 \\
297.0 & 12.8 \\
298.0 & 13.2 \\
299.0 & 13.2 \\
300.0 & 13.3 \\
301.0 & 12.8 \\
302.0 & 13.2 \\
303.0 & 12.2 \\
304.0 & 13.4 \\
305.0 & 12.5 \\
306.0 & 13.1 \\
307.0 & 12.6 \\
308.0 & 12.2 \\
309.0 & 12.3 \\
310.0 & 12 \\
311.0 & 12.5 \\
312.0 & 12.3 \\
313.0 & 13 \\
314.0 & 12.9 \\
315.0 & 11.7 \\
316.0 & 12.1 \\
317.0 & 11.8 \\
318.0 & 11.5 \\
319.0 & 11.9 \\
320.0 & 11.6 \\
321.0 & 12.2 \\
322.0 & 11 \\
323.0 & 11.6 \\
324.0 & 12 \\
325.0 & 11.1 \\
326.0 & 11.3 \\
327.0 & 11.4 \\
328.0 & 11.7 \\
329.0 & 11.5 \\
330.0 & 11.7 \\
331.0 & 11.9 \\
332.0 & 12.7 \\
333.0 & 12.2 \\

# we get 2.28 K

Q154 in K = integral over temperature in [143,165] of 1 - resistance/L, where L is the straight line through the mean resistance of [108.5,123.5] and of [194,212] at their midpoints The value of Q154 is 1.1 K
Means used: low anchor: 11.2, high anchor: 12.2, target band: 11.1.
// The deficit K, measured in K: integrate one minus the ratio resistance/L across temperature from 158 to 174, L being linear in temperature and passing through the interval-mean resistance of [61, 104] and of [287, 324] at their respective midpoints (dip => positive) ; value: 0.9 K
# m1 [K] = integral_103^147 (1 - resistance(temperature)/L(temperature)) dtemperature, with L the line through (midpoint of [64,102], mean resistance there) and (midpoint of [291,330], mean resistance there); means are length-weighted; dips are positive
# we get 0.99 K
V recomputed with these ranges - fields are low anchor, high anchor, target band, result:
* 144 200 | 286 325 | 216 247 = 0.11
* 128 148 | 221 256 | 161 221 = -2.69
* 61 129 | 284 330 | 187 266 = -2.52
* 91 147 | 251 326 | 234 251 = 0.36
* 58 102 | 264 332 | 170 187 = -0.93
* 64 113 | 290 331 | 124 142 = 0.92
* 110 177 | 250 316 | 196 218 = -0.44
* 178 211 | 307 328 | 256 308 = -3.52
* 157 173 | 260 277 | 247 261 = 0.13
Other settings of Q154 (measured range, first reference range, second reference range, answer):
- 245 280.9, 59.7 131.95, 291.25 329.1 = -2.1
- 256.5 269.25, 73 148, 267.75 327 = -0.7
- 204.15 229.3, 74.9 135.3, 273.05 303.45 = 0.3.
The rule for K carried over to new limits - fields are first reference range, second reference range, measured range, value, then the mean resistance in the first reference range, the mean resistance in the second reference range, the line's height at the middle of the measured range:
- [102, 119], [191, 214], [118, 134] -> 0.86 K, 11.8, 12.3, 11.8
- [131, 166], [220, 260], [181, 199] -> -2.47 K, 11.1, 12.4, 11.7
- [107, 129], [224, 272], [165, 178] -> 0.04 K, 11.3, 12.6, 11.8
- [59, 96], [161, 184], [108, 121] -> 0.40 K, 11.3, 11.9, 11.5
